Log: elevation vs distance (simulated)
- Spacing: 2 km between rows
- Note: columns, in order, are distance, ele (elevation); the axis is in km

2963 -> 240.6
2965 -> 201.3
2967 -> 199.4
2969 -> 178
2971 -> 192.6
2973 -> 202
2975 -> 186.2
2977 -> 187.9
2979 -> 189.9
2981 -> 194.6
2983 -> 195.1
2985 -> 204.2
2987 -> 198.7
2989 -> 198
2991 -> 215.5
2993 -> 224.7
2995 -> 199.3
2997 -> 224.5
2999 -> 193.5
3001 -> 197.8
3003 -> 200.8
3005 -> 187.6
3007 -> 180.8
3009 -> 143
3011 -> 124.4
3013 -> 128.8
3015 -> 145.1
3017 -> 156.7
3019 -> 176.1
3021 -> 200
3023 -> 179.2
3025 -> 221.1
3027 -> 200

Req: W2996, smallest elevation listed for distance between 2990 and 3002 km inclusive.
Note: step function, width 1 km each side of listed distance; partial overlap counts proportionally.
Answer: 193.5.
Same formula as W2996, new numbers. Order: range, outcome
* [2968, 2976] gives 178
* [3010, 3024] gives 124.4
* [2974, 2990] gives 186.2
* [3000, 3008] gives 180.8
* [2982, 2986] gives 195.1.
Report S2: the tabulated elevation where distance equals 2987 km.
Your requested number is 198.7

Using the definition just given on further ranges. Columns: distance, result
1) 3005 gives 187.6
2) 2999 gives 193.5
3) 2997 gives 224.5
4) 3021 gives 200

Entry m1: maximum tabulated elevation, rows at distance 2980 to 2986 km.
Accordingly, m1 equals 204.2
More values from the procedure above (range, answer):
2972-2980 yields 202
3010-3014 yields 128.8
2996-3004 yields 224.5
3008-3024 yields 200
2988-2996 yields 224.7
